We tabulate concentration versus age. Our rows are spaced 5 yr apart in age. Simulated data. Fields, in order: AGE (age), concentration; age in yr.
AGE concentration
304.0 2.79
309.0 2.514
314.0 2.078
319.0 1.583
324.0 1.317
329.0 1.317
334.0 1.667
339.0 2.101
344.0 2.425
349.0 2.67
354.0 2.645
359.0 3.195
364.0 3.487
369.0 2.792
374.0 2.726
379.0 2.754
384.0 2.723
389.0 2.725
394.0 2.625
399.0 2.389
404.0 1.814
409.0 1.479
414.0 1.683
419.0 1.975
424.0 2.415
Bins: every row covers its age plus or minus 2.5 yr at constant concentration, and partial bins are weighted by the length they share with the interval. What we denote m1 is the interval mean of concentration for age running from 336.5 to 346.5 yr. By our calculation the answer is 2.26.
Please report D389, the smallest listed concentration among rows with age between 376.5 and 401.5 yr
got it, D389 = 2.389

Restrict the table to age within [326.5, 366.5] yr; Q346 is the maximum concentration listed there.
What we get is 3.487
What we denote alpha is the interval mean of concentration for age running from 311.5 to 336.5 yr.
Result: 1.59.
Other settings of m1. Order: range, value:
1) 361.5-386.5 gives 2.9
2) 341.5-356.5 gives 2.58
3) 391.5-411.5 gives 2.08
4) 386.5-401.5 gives 2.58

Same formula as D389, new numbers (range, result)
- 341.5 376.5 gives 2.425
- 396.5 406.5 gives 1.814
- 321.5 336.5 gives 1.317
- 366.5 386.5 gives 2.723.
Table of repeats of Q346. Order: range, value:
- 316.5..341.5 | 2.101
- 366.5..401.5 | 2.792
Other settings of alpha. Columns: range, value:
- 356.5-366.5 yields 3.34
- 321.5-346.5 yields 1.77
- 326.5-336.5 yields 1.49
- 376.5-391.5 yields 2.73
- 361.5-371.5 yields 3.14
